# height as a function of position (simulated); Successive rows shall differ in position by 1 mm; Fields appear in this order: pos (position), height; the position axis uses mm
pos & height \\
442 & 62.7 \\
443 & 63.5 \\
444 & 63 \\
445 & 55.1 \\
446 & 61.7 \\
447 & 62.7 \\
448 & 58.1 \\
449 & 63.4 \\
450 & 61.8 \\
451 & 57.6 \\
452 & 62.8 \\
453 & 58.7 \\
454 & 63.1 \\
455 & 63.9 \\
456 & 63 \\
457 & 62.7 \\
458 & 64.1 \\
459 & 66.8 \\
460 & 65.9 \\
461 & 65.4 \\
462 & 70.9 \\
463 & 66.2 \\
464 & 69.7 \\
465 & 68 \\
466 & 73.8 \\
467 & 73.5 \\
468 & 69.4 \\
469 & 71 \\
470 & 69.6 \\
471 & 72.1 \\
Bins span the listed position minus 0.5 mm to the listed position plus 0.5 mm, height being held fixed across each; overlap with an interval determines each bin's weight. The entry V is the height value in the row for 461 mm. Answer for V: 65.4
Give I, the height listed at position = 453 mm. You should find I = 58.7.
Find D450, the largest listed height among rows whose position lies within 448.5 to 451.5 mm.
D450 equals 63.4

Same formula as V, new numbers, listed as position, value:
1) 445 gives 55.1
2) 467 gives 73.5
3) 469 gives 71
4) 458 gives 64.1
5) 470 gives 69.6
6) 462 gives 70.9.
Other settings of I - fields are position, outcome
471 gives 72.1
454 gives 63.1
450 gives 61.8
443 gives 63.5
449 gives 63.4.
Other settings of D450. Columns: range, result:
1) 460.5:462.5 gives 70.9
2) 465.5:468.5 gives 73.8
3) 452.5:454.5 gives 63.1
